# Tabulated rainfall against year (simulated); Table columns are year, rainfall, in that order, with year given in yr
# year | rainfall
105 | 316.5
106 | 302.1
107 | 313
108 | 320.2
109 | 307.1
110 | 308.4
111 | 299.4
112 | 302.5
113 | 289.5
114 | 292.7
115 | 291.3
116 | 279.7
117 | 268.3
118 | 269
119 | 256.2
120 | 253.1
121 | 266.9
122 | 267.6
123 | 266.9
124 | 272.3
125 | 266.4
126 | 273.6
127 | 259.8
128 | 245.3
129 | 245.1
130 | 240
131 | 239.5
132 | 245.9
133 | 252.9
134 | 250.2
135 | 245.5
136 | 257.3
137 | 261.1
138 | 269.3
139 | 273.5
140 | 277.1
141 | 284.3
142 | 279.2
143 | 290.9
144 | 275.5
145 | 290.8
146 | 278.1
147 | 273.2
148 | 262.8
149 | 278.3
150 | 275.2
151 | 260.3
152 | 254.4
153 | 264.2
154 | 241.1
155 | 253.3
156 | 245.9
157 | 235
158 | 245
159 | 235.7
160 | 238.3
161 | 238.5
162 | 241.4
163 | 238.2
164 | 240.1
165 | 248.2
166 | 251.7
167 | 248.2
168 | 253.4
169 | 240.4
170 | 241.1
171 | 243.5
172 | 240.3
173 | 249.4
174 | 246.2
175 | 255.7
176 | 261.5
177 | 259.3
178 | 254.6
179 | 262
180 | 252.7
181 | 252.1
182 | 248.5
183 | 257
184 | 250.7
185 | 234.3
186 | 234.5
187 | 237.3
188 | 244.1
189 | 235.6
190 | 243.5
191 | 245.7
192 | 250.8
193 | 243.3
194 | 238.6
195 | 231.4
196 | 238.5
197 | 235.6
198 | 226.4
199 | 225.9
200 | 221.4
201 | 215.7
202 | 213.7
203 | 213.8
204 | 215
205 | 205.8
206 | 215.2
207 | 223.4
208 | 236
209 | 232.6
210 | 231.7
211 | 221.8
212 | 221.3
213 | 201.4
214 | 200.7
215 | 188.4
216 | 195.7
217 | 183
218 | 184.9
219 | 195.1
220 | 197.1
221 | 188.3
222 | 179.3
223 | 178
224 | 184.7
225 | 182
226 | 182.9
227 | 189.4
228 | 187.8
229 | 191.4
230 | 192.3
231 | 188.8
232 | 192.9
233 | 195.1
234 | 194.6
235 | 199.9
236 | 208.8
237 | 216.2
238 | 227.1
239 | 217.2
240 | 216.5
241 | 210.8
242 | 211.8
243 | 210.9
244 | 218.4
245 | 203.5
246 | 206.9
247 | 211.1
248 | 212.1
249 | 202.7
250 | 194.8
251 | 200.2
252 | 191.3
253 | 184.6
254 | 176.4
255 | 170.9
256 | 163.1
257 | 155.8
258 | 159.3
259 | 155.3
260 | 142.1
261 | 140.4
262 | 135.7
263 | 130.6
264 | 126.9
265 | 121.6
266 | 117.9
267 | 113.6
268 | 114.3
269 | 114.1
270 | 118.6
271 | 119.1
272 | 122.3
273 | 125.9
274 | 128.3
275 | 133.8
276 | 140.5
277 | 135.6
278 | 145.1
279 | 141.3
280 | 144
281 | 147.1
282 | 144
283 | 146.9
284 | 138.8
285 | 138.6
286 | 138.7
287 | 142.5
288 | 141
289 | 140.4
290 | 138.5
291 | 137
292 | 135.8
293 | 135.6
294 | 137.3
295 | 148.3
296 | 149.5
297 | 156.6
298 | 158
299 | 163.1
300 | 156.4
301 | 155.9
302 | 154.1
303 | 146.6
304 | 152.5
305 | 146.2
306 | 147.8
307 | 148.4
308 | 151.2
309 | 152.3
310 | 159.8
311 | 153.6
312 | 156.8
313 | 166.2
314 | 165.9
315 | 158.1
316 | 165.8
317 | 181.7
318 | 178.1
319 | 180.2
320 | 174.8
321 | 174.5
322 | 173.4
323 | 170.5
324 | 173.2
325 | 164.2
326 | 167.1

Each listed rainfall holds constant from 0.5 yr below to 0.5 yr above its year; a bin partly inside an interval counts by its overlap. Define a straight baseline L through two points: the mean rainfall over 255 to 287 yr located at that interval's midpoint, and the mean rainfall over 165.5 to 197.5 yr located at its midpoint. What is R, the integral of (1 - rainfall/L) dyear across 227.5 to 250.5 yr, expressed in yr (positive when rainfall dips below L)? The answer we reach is -3.9 yr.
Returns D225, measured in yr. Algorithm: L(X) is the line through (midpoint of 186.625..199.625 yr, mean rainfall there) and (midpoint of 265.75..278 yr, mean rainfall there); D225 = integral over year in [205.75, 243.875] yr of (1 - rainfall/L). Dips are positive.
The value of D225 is -2.2 yr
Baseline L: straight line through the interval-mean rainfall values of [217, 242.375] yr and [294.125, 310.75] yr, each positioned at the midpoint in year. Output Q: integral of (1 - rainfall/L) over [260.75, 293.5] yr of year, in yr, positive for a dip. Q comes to 6.7 yr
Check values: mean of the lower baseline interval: 196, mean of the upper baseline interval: 153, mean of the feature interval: 133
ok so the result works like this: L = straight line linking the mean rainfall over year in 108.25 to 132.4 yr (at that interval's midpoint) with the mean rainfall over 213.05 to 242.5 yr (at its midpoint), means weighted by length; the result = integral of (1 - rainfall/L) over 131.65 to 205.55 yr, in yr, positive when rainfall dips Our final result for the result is -3.5 yr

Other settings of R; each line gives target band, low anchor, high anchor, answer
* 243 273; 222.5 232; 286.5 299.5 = 1.5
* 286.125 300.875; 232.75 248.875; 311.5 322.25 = 3.0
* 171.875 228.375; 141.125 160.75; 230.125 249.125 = 2.2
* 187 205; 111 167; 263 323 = -1.0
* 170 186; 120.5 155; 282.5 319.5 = -0.9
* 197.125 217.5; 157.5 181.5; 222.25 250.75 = 0.6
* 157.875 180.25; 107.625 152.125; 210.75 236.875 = -0.8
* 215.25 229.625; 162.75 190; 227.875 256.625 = 1.8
